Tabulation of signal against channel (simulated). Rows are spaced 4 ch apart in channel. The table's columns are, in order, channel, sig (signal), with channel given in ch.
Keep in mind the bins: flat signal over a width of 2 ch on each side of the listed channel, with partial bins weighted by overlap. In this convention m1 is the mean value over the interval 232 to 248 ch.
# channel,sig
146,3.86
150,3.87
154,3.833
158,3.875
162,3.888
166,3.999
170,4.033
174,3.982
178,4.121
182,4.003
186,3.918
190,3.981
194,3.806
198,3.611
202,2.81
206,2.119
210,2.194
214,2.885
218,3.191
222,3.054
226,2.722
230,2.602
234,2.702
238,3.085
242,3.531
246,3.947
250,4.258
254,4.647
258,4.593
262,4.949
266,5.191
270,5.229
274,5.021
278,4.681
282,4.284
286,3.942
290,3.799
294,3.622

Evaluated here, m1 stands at 3.32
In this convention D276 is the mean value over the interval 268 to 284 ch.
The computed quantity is 4.8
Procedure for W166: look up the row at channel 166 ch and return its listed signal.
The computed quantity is 3.999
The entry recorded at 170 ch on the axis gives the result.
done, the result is 4.033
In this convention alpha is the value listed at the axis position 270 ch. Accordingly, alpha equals 5.229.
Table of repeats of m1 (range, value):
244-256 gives 4.28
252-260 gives 4.62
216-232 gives 2.89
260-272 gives 5.12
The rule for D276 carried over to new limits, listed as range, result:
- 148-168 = 3.89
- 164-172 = 4.02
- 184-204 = 3.63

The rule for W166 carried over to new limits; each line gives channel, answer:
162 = 3.888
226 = 2.722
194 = 3.806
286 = 3.942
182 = 4.003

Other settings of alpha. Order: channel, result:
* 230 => 2.602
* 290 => 3.799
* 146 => 3.86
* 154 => 3.833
